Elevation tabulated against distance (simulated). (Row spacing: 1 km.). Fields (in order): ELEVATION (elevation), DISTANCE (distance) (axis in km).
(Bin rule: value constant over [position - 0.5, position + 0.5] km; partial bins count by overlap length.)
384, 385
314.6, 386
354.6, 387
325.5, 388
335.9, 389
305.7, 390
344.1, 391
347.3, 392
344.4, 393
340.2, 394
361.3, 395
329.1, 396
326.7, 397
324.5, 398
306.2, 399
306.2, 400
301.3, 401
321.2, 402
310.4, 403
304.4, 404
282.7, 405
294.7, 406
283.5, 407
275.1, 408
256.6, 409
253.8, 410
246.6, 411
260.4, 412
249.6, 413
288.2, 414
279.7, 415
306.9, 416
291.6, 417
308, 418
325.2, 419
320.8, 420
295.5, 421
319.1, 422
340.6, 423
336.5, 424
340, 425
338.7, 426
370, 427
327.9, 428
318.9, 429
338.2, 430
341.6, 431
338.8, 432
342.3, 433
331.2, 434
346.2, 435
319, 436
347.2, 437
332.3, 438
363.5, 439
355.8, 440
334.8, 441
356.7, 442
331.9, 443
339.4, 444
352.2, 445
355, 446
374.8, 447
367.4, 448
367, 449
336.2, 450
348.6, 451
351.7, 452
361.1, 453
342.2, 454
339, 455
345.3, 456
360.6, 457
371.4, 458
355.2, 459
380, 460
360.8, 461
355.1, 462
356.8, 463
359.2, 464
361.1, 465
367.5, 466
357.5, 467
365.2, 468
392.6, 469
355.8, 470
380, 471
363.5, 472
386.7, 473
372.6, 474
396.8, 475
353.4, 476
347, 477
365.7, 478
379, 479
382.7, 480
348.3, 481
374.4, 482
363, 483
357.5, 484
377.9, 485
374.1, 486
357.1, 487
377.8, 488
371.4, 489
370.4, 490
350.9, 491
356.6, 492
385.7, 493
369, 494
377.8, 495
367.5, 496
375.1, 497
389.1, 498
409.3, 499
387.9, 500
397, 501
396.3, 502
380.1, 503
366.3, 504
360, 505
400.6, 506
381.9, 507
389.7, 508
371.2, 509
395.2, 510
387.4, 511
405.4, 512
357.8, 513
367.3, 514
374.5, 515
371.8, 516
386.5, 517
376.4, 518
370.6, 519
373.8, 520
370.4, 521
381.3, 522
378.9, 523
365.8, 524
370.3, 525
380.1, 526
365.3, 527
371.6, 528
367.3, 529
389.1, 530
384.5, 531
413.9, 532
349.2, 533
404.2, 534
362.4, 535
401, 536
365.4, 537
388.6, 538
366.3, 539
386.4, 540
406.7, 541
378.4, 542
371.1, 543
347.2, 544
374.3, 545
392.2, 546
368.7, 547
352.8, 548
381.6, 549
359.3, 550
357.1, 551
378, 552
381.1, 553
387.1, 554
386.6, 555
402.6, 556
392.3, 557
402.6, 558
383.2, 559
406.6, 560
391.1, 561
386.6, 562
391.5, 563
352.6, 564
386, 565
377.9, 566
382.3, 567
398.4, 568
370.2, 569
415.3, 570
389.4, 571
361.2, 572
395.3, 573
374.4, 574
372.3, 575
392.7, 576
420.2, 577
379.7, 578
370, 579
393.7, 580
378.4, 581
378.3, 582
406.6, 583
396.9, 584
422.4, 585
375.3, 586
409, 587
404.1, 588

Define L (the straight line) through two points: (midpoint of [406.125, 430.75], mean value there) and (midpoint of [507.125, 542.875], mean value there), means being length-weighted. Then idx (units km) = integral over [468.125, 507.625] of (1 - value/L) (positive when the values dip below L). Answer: -2.4 km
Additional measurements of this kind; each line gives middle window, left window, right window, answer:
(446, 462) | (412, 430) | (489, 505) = -0.7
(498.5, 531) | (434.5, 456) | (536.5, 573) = -0.9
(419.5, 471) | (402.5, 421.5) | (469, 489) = -3.4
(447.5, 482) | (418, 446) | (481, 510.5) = -0.5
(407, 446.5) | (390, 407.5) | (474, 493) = 1.9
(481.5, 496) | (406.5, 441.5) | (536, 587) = -0.9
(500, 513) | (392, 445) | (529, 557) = -0.9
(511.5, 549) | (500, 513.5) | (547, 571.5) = 0.7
